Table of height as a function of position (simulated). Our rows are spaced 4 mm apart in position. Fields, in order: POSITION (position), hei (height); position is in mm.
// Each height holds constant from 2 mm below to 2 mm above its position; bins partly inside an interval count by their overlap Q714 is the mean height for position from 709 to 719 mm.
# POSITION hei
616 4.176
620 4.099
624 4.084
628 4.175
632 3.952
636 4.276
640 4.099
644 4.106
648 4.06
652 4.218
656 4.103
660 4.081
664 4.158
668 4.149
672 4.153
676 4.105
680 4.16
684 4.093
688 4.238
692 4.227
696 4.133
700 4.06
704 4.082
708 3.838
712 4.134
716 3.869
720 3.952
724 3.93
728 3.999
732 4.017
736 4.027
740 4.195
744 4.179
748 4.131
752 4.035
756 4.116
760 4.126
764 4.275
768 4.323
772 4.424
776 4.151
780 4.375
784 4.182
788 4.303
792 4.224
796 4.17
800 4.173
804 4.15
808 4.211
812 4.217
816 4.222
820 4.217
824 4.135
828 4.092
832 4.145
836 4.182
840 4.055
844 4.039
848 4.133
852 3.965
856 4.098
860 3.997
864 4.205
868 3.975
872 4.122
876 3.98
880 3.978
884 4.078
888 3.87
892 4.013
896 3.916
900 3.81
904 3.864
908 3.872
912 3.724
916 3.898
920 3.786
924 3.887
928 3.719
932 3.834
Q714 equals 3.98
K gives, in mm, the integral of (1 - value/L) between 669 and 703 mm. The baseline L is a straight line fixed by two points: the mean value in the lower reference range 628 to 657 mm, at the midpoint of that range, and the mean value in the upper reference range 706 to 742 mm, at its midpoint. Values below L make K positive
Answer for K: -0.8 mm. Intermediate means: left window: 4.12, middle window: 4.14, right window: 4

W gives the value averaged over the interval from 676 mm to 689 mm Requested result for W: 4.15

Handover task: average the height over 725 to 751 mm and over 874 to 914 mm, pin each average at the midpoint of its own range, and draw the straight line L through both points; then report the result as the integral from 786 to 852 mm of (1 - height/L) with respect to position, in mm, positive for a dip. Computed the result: -2.76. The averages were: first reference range 4.08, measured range 4.16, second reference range 3.91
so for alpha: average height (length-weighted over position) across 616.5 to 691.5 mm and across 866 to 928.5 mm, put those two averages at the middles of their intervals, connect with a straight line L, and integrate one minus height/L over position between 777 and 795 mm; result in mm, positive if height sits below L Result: -1.1 mm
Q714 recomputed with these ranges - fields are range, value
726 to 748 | 4.09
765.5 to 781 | 4.31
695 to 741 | 4.01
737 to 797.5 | 4.21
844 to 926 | 3.96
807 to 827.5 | 4.19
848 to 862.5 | 4.04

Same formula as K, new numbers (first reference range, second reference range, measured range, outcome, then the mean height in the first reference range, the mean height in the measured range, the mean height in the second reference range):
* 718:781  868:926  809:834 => -0.9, 4.14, 4.17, 3.92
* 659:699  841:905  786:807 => -0.7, 4.15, 4.2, 4.01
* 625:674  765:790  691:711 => 0.6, 4.13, 4.06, 4.29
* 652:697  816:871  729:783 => -0.7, 4.15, 4.18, 4.1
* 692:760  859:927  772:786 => -0.9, 4.05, 4.26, 3.94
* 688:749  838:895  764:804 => -2.0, 4.06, 4.25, 4.03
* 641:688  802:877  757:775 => -0.7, 4.13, 4.27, 4.11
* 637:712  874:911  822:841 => -0.7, 4.12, 4.13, 3.93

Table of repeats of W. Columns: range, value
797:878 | 4.12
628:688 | 4.13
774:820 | 4.22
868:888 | 4.02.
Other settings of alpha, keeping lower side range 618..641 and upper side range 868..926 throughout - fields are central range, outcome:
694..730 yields 0.5 mm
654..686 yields -0.3 mm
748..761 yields -0.2 mm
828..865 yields -1.3 mm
